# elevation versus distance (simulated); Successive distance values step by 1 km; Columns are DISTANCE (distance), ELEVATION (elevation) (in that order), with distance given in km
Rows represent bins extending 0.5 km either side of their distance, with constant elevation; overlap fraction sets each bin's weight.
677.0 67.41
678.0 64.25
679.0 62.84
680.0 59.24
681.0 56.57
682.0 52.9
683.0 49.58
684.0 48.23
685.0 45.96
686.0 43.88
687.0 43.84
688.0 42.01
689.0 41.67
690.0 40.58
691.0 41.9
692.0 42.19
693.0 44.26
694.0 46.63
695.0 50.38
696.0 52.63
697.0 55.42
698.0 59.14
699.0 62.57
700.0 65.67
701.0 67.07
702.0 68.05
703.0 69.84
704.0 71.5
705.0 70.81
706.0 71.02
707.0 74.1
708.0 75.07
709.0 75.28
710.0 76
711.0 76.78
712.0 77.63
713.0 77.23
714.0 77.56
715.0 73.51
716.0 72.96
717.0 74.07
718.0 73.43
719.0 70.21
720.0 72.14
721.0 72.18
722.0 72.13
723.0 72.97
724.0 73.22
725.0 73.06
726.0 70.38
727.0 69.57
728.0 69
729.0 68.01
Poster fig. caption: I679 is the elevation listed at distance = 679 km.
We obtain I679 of 62.84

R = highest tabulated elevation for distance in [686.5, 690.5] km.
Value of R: 43.84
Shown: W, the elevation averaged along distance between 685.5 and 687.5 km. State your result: 43.9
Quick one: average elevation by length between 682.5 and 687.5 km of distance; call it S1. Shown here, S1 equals 46.3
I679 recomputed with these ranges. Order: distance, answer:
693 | 44.26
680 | 59.24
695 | 50.38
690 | 40.58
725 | 73.06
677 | 67.41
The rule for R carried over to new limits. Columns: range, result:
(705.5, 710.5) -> 76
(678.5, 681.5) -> 62.84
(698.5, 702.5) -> 68.05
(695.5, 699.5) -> 62.57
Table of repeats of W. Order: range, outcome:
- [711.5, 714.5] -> 77.5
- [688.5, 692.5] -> 41.6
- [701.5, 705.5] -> 70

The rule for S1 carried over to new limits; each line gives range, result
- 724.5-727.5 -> 71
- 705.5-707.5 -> 72.6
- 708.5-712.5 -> 76.4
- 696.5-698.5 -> 57.3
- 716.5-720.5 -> 72.5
